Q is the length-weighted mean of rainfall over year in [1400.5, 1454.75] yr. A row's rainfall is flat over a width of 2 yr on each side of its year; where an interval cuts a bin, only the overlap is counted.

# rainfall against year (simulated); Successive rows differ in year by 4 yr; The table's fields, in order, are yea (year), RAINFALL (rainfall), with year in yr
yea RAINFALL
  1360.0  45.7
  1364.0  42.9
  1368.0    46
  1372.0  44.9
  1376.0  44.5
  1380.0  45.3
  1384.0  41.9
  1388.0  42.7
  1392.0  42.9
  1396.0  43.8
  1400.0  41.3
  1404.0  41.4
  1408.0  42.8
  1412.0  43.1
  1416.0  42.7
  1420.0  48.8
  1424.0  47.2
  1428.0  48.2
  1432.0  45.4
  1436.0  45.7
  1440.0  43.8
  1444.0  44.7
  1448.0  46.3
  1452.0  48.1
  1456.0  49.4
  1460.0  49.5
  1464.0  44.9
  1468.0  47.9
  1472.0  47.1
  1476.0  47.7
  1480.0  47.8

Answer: 45.2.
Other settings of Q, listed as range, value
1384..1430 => 44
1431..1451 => 45.3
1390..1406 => 42.3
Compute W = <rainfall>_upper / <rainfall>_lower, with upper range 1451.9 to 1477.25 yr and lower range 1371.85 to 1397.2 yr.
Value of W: 1.1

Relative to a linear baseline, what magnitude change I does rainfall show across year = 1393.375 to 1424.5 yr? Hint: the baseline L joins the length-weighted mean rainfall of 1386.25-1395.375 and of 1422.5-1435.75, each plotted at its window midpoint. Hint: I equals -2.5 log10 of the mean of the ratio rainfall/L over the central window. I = 0.03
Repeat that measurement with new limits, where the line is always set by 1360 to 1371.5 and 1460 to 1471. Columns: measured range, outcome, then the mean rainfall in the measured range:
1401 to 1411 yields 0.088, 42.1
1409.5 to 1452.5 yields 0.013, 45.7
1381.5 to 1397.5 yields 0.059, 42.9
